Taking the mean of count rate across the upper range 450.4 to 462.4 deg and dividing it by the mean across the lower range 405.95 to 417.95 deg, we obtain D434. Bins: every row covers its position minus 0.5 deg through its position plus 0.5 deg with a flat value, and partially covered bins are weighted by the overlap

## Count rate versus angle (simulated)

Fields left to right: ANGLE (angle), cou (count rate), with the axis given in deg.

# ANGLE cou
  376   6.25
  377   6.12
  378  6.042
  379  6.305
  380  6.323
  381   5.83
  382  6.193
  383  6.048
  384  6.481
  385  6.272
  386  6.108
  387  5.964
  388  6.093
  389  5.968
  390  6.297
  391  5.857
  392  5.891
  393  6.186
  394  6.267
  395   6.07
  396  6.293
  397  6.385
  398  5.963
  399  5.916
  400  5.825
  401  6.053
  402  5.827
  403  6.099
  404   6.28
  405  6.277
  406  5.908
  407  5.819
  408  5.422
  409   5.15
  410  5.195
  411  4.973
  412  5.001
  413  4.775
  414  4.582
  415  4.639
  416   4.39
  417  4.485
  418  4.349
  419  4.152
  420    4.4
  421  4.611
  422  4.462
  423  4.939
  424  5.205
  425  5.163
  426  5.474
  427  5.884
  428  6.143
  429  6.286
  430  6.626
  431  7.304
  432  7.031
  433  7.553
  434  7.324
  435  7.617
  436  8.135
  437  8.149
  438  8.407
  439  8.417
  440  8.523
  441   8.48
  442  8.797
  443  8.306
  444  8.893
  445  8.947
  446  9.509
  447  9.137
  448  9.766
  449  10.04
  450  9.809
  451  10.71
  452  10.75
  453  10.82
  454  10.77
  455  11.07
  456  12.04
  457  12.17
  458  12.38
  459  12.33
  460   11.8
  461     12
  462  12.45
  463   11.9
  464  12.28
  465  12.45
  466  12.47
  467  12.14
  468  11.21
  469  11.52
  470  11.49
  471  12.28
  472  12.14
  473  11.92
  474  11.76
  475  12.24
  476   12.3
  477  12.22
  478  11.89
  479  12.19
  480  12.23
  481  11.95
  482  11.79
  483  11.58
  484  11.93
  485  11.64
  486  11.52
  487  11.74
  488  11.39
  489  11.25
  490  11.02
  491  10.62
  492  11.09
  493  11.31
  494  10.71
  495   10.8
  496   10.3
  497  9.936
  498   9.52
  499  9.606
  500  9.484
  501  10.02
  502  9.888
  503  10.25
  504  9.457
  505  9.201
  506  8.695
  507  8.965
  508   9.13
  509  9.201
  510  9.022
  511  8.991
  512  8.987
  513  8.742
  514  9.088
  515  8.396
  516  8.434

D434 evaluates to 2.33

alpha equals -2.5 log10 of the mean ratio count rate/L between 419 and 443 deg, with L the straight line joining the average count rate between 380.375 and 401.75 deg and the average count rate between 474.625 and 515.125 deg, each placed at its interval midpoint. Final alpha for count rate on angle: 0.17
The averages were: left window 6.09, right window 10.5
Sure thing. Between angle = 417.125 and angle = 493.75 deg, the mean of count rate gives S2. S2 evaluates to 9.75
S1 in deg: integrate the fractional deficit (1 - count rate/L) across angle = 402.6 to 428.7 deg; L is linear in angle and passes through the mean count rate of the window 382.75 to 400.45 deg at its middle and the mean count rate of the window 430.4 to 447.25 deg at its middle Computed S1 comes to 7.3 deg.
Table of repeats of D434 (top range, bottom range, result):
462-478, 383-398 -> 1.96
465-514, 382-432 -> 1.92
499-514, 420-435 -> 1.55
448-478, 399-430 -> 2.21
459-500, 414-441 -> 1.88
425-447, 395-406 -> 1.26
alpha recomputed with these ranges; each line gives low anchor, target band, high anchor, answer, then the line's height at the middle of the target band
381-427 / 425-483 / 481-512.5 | -0.23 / 8.12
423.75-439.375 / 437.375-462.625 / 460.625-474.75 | -0.08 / 9.52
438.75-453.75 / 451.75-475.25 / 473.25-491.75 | -0.13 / 10.5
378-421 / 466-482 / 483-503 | -0.23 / 9.7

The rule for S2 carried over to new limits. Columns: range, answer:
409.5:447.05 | 6.45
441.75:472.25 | 11.1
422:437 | 6.47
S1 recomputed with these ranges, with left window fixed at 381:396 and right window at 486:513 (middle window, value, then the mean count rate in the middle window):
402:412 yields 1.6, 5.65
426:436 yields 1.0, 6.86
